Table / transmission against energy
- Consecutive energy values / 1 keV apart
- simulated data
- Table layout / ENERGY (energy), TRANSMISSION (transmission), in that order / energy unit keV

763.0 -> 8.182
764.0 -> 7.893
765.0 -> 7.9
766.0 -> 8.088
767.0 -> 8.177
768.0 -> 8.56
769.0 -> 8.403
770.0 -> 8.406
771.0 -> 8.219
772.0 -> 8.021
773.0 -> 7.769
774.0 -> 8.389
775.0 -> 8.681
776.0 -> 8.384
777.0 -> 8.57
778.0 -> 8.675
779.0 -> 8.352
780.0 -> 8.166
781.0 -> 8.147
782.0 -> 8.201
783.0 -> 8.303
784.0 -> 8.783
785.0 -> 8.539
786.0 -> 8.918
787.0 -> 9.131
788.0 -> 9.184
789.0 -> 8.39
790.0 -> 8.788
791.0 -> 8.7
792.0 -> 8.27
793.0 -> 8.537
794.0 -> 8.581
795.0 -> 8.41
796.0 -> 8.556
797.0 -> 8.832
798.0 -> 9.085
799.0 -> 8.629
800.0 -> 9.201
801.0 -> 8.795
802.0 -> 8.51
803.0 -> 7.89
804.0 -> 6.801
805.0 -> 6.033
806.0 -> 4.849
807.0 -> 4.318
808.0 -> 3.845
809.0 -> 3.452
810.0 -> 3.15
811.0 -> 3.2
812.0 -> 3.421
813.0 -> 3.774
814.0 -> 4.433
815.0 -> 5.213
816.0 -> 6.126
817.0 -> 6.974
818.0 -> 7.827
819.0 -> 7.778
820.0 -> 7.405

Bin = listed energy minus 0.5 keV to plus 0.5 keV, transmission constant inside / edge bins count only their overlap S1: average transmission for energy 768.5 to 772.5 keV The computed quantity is 8.26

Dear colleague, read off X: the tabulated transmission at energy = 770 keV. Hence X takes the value 8.406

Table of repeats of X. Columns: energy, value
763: 8.182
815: 5.213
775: 8.681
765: 7.9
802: 8.51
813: 3.774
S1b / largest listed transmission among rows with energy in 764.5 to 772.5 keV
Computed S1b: 8.56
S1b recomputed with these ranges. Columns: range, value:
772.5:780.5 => 8.681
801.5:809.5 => 8.51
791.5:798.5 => 9.085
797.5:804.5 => 9.201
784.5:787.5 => 9.131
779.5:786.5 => 8.918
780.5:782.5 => 8.201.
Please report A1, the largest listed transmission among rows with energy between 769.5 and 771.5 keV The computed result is 8.406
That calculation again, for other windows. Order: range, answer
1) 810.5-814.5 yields 4.433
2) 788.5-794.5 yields 8.788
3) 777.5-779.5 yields 8.675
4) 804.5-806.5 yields 6.033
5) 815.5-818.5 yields 7.827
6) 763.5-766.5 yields 8.088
